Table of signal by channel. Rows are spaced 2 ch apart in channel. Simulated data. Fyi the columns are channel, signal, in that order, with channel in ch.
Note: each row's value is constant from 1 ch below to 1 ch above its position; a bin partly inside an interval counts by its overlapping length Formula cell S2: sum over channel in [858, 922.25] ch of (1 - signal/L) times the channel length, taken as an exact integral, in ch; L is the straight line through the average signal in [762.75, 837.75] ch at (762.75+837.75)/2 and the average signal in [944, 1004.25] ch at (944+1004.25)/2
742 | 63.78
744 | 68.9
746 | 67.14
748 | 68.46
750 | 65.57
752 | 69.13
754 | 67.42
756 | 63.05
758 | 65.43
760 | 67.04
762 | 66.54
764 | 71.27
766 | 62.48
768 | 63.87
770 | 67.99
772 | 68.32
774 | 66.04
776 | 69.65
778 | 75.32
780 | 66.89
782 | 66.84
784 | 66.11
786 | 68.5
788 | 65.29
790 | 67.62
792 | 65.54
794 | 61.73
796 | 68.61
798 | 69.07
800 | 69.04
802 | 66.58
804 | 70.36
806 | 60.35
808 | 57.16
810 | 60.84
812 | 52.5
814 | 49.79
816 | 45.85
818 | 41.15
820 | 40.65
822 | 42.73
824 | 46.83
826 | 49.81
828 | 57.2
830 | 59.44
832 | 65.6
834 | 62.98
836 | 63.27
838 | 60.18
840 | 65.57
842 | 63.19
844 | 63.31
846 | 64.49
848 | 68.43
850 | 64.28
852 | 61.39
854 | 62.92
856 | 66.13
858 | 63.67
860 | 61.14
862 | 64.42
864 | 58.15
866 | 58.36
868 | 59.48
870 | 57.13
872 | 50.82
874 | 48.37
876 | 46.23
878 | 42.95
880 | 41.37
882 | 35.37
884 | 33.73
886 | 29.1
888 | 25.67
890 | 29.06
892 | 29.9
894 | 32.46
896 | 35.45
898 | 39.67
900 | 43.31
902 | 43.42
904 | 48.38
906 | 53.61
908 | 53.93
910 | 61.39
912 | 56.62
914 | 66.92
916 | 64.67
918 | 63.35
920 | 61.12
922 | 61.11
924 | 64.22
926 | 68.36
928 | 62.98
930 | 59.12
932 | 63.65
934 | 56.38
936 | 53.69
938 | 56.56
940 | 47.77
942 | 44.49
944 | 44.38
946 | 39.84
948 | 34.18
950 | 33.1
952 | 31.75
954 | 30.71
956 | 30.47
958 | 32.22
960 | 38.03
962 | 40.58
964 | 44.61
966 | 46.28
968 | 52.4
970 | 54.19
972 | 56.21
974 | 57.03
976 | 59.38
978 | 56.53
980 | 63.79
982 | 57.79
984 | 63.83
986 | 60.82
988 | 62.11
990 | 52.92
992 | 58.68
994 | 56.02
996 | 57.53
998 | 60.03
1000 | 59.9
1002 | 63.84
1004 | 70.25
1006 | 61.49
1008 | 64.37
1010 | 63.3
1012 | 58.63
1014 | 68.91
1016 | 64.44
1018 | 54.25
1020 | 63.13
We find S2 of 8.1 ch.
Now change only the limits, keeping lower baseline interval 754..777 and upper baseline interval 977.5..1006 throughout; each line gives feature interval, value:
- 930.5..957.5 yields 7.9 ch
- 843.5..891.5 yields 8.9 ch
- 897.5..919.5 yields 2.8 ch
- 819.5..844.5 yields 2.9 ch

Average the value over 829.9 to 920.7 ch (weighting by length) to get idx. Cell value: 53.2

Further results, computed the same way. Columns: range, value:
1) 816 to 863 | 58.8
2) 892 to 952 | 51.5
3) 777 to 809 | 66.6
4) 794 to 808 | 66.2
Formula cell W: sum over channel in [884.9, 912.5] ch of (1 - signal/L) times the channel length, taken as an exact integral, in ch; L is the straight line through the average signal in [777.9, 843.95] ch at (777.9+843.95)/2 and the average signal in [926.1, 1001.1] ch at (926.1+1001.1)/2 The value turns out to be 6.8 ch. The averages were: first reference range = 60.2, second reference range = 51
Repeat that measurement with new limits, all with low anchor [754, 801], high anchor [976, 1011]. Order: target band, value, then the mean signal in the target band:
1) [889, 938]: 7.70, 53.1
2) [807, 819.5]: 2.88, 50.8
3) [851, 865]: 0.47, 62.5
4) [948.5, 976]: 8.48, 42.6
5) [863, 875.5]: 1.82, 55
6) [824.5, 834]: 1.10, 57.9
